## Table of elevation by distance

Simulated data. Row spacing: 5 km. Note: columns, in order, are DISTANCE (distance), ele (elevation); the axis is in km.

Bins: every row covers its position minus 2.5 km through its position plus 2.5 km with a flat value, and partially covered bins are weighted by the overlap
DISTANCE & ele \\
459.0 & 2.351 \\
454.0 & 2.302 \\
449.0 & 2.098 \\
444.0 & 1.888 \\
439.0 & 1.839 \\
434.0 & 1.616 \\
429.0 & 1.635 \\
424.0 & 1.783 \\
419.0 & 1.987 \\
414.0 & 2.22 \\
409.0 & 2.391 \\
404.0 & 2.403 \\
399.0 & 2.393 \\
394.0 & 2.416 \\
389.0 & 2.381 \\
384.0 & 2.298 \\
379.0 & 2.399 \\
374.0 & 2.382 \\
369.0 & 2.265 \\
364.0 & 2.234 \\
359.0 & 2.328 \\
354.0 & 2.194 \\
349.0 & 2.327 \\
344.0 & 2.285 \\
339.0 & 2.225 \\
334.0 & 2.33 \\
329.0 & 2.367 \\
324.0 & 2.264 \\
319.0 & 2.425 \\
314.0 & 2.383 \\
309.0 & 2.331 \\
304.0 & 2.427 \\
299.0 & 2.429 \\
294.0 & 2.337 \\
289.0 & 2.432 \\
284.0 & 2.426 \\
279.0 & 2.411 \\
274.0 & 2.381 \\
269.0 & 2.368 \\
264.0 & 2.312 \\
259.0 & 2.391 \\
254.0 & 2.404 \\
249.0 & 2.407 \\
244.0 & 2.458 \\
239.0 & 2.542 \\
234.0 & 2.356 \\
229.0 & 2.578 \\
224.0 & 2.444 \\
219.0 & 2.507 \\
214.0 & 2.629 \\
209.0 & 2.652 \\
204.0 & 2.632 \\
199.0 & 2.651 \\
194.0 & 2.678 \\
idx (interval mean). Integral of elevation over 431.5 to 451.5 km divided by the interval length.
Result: 1.86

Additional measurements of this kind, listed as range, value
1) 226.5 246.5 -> 2.48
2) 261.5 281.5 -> 2.37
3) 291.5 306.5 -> 2.4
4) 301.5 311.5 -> 2.38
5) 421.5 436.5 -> 1.68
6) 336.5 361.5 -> 2.27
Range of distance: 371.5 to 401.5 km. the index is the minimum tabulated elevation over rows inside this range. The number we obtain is 2.298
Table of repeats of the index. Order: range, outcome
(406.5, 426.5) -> 1.783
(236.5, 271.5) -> 2.312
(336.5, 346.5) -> 2.225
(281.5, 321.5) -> 2.331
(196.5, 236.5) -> 2.356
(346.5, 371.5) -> 2.194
